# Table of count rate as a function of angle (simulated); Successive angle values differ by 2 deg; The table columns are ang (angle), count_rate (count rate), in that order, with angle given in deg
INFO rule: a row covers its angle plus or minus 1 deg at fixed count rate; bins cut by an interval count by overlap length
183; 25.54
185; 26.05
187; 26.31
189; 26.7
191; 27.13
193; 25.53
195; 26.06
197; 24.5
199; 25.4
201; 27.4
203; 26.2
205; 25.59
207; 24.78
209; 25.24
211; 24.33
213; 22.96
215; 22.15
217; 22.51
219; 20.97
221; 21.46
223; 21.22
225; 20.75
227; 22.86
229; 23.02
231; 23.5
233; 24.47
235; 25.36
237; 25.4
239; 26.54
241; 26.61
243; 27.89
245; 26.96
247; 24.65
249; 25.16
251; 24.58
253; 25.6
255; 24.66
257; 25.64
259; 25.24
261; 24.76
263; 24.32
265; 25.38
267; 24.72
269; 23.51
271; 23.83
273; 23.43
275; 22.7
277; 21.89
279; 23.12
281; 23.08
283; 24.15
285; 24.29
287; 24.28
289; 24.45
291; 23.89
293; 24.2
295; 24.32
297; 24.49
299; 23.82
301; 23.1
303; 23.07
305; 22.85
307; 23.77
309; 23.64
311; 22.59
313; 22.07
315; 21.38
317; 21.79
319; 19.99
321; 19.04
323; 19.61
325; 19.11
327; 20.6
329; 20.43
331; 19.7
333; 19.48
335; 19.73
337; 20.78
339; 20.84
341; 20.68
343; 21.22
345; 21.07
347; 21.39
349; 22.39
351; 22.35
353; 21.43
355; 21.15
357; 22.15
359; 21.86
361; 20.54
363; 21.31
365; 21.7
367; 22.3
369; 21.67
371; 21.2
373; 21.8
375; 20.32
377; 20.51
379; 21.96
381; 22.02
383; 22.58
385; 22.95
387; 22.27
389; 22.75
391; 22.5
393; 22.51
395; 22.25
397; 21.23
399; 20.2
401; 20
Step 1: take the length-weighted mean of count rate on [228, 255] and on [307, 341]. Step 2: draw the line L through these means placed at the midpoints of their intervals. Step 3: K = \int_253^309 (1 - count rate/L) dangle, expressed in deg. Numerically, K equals -2.1 deg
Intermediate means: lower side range 25.3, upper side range 20.8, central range 24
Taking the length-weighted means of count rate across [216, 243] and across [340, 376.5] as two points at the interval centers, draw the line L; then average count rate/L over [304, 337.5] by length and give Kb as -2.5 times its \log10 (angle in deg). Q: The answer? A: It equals 0.06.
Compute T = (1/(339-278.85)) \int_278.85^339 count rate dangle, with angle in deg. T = 22.2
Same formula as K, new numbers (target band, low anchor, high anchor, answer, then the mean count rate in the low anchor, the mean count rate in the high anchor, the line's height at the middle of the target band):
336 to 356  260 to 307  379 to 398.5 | 1.36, 23.8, 22.3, 22.9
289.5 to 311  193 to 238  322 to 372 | -1.60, 24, 21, 22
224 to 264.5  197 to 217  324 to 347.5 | -2.46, 24.8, 20.4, 23.5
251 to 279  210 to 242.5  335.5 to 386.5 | -1.65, 23.5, 21.5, 22.9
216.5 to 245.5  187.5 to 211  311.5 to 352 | 0.72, 25.8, 20.7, 24.6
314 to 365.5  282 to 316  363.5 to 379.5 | 3.46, 23.6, 21.4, 22.3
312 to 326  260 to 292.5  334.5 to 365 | 1.22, 23.9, 21.3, 22.4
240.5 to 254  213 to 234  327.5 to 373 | -2.31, 22.3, 21.2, 22.1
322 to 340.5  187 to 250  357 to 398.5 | 2.11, 24.6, 21.8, 22.6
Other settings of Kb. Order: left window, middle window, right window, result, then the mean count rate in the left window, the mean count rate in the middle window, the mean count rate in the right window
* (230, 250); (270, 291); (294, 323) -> 0.01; 25.7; 23.5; 22.5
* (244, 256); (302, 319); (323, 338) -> -0.06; 25.3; 22.5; 20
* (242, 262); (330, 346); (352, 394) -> 0.12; 25.5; 20.4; 21.8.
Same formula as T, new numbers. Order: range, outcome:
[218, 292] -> 24.2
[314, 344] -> 20.3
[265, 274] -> 24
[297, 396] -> 21.6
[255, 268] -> 25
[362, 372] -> 21.6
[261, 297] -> 23.9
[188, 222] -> 24.6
